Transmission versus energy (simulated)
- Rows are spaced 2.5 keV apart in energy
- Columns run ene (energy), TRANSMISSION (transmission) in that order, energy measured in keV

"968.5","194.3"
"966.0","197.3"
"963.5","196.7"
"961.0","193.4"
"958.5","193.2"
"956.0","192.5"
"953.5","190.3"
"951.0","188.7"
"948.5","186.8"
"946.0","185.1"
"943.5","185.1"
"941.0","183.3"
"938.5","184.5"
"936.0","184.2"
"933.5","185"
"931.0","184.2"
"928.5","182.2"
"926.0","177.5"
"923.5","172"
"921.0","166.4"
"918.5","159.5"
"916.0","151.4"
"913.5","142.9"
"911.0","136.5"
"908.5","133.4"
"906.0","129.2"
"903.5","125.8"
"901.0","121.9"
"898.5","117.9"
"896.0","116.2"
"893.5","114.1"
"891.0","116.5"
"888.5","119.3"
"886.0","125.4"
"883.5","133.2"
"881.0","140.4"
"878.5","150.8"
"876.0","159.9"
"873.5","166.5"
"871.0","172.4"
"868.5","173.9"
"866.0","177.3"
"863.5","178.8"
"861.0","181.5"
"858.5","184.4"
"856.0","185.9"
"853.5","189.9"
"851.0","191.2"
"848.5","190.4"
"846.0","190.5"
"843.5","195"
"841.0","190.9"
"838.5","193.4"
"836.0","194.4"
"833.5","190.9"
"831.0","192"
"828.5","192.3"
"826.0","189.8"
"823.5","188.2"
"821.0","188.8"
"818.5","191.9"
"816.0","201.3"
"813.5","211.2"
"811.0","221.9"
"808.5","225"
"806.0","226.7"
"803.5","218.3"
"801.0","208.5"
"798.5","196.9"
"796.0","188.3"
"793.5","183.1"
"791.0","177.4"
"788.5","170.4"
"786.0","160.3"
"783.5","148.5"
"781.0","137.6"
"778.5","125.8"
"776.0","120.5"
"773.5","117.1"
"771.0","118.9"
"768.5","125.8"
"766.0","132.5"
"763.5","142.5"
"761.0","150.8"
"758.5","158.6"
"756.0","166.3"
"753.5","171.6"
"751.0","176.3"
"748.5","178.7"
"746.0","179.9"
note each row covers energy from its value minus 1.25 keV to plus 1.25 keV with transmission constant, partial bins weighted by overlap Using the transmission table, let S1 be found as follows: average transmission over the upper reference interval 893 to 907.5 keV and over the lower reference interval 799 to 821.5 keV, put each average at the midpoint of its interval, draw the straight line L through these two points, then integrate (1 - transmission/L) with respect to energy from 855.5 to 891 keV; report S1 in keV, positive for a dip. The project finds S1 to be -2.3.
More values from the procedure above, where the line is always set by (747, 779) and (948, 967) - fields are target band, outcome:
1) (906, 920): 2.9 keV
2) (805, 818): -4.8 keV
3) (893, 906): 4.2 keV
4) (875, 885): 1.6 keV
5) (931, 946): 0.3 keV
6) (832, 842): -1.8 keV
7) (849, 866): -1.7 keV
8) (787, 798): -2.0 keV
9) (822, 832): -1.8 keV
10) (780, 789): -0.1 keV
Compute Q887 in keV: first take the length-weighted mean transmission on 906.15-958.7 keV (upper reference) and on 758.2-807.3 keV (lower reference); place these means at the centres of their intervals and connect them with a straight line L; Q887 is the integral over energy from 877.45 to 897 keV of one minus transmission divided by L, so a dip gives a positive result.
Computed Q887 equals 4.9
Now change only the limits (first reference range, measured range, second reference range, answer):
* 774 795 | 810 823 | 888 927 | -4.68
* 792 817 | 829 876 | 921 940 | 2.99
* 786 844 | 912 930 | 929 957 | 2.25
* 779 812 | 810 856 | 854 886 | -4.55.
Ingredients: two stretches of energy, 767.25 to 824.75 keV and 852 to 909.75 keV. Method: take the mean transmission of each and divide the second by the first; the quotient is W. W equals 0.84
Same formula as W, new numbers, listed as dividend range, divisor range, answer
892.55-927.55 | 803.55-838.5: 0.70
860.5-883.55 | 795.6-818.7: 0.78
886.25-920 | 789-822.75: 0.64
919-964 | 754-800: 1.21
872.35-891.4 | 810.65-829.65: 0.71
